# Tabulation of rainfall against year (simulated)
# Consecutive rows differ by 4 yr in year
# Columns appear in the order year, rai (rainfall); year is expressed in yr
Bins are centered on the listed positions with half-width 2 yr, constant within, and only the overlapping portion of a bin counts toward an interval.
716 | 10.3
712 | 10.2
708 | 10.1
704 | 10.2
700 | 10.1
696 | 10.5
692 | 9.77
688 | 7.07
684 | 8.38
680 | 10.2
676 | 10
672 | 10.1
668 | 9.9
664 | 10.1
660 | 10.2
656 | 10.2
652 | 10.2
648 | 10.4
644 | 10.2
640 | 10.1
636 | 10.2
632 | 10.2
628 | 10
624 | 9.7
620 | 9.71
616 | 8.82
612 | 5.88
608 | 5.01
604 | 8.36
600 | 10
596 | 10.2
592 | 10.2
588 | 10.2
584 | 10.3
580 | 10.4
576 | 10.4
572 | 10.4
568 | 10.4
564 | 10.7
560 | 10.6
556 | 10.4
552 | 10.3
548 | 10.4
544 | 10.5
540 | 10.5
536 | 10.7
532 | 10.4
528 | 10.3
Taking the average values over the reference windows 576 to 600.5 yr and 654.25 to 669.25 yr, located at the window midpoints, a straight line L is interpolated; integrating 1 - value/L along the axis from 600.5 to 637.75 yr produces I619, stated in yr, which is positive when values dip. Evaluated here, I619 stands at 5.4 yr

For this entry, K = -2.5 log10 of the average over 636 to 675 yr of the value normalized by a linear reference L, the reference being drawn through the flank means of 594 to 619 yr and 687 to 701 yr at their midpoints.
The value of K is -0.15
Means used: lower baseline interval 8.11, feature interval 10.2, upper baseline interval 9.47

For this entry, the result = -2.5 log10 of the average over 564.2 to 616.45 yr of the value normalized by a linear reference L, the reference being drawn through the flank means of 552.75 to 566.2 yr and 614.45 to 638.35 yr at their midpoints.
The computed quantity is 0.10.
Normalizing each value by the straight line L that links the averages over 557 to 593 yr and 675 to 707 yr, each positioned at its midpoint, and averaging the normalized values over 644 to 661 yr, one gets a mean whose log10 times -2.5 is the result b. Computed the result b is -0.05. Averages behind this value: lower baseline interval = 10.4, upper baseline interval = 9.53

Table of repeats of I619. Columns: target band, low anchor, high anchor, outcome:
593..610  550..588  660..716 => 2.9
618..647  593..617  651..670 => -3.0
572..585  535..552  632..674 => 0.0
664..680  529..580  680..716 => -0.4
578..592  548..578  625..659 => 0.1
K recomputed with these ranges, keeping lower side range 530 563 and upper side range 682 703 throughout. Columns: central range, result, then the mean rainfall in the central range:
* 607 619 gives 0.382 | 6.96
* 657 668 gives -0.070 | 10.1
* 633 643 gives -0.052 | 10.2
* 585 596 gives -0.012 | 10.2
